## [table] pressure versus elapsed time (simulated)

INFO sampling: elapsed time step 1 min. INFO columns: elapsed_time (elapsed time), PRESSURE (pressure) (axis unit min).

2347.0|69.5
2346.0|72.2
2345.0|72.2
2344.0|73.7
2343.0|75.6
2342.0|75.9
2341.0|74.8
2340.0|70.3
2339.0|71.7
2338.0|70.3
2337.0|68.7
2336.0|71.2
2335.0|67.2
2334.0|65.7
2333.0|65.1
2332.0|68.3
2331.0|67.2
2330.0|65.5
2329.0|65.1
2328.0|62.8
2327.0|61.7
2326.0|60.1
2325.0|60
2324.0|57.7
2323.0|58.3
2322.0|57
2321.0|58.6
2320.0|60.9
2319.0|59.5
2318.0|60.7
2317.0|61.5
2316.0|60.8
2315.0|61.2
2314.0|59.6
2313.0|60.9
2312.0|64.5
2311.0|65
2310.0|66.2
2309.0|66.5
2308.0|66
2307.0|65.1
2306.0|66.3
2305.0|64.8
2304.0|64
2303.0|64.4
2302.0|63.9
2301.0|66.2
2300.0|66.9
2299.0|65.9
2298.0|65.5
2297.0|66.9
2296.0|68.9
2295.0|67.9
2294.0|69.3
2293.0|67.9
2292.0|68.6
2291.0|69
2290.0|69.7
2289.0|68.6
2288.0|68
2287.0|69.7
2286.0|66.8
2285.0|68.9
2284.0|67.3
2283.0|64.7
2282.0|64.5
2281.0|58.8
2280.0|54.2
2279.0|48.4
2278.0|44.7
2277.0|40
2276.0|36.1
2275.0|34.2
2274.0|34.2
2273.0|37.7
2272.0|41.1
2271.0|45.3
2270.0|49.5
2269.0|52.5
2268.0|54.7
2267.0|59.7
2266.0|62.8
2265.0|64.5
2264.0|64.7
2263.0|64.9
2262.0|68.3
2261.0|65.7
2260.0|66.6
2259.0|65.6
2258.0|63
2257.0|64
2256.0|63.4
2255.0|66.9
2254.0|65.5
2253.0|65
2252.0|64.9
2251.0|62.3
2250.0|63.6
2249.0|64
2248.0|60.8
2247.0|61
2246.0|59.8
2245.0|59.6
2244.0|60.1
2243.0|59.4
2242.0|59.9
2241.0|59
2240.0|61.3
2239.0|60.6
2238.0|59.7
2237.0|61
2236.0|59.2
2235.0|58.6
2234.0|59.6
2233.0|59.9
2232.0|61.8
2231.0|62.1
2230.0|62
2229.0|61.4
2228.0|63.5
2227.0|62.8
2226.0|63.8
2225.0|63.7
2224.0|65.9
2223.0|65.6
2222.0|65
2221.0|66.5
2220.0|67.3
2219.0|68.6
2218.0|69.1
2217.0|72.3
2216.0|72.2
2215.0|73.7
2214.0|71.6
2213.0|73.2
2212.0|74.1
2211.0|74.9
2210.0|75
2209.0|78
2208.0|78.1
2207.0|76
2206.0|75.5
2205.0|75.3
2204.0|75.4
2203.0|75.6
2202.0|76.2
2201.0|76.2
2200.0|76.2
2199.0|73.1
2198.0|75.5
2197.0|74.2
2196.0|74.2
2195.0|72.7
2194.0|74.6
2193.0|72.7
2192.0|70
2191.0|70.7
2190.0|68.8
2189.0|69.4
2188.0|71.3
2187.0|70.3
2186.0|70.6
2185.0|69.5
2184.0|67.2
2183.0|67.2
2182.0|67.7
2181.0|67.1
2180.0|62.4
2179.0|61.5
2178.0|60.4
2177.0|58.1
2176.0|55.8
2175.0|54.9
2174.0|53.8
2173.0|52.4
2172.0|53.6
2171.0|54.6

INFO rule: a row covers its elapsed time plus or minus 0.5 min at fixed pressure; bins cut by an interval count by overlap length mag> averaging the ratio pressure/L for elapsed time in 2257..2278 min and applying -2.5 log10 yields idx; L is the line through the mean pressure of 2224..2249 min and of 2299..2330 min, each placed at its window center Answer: 0.15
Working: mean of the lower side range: 61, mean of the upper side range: 62.6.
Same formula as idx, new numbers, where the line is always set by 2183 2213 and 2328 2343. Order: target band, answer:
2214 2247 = 0.14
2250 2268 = 0.12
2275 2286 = 0.29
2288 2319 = 0.08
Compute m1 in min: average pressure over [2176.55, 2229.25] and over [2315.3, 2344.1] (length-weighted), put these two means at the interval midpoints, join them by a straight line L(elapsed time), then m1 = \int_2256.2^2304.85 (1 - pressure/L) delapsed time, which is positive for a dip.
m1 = 5.1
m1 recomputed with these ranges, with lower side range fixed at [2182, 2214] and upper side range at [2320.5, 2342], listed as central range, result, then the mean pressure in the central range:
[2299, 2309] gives 0.2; 65.4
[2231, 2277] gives 7.6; 58.3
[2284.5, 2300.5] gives -0.1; 68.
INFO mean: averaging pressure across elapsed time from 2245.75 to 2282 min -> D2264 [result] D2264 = 56.7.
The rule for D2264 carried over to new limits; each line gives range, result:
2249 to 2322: 61.2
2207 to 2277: 62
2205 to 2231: 69.6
